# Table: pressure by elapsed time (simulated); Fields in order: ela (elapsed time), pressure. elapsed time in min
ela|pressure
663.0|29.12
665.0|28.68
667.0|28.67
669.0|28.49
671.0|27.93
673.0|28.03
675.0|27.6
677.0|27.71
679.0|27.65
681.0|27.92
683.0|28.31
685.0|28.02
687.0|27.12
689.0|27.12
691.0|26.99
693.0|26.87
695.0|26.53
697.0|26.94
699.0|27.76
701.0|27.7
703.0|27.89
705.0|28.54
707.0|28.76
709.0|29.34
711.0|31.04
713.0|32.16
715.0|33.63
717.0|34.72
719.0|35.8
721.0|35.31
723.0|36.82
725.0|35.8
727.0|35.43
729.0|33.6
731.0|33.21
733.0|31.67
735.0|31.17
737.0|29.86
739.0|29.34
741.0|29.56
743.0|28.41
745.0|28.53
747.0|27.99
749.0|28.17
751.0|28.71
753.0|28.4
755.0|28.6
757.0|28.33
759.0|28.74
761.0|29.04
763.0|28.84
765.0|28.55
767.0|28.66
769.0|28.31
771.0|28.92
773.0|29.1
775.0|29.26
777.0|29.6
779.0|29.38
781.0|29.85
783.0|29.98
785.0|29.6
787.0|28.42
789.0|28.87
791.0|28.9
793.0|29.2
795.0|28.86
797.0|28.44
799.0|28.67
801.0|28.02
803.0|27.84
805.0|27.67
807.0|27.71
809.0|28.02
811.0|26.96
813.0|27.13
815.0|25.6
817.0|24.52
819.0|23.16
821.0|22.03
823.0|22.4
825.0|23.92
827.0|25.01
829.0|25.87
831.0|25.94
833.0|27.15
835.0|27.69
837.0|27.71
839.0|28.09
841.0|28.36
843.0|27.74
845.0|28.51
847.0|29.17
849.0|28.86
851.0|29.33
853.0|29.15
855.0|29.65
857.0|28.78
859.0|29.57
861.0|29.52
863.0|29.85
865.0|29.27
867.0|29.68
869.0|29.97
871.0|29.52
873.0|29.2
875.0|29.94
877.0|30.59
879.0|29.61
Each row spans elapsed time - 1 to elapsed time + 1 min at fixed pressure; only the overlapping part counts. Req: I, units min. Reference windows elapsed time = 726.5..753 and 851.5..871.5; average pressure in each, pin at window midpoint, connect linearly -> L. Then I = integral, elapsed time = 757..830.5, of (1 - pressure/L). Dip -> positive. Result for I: 5.6 min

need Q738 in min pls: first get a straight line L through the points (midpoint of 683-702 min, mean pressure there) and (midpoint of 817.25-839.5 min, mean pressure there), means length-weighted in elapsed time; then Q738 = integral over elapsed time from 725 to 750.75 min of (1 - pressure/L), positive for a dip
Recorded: -4.0 min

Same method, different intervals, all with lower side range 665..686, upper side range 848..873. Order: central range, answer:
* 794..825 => 2.83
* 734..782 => -0.51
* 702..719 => -1.64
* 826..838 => 1.09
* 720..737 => -3.24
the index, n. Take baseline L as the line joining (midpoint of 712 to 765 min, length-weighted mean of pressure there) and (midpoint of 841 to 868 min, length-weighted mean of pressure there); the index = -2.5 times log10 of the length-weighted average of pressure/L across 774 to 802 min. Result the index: 0.045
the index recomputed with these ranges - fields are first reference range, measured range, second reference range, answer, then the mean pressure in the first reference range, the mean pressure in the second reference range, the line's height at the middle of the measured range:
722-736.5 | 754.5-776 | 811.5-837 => 0.065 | 33.8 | 25.2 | 30.5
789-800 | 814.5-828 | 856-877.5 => 0.221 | 28.8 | 29.6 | 29.1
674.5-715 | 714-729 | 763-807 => -0.234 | 28.2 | 28.8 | 28.4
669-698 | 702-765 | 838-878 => -0.105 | 27.5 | 29.2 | 28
